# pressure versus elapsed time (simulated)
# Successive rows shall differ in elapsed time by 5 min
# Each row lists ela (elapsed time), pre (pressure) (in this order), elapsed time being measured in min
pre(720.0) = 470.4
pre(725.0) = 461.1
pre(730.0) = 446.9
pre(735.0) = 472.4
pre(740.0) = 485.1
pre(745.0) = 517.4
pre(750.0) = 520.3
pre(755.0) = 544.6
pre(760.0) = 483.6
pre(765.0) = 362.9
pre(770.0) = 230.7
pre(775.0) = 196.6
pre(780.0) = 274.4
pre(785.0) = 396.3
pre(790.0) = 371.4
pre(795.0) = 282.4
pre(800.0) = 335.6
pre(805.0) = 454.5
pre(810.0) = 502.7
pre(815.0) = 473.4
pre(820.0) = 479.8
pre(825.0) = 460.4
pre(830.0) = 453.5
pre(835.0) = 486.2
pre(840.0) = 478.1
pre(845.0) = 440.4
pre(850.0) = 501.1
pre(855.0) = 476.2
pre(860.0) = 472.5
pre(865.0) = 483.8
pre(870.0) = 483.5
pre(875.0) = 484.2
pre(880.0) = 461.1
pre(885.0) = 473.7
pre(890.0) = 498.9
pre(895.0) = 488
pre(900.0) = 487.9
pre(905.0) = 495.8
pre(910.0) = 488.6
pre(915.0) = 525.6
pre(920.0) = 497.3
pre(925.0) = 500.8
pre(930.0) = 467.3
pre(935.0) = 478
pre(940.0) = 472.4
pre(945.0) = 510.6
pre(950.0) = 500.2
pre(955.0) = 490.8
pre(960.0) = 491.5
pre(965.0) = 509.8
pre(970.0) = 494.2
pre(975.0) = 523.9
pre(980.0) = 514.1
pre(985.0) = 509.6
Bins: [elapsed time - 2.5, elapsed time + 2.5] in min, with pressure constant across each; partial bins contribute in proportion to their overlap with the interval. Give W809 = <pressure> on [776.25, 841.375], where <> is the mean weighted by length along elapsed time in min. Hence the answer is 414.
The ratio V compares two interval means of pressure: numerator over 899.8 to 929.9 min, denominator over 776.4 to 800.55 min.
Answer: 1.53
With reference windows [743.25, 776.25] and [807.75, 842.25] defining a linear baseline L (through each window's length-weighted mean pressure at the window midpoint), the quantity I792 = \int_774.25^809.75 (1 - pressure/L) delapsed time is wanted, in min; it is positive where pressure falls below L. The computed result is 7.8 min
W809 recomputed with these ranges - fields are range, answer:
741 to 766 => 493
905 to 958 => 493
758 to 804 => 328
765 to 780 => 249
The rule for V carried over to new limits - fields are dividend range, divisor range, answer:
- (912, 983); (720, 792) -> 1.20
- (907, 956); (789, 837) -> 1.14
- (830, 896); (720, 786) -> 1.15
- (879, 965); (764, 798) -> 1.64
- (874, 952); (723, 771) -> 1.07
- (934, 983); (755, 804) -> 1.46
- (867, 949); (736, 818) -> 1.21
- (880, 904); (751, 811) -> 1.31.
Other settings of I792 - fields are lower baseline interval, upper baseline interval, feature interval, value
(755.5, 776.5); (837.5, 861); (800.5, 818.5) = -2.11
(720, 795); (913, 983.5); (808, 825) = -1.72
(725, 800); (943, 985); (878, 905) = -0.98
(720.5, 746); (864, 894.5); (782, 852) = 6.28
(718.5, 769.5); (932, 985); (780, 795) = 3.95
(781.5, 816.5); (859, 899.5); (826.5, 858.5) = -2.15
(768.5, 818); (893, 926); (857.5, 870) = -1.05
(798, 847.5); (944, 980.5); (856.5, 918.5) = -1.02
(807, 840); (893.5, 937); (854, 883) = 0.42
